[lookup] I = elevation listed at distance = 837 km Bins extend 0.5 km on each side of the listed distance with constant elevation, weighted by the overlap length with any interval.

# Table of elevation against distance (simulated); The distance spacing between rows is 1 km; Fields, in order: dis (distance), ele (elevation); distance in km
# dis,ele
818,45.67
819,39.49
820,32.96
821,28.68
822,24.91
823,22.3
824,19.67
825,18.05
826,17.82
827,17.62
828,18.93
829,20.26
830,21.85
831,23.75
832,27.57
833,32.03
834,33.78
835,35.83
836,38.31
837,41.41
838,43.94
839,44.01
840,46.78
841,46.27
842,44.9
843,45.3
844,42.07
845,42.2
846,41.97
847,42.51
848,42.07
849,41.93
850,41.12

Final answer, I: 41.41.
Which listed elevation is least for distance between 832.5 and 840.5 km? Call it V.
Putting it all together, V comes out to 32.03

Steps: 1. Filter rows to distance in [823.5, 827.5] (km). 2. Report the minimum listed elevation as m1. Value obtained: 17.62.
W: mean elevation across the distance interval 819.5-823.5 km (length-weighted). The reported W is 27.2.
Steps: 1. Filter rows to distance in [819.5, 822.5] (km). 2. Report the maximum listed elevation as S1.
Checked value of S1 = 32.96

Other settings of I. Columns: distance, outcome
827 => 17.62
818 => 45.67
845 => 42.2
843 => 45.3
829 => 20.26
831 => 23.75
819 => 39.49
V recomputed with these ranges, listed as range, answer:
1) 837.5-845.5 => 42.07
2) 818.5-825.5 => 18.05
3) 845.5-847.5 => 41.97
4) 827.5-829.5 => 18.93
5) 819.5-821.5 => 28.68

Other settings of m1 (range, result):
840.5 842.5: 44.9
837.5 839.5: 43.94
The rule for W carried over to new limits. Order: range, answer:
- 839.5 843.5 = 45.8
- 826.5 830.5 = 19.7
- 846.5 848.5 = 42.3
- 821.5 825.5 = 21.2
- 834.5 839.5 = 40.7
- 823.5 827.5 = 18.3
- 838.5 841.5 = 45.7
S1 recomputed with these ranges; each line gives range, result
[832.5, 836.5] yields 38.31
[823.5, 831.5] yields 23.75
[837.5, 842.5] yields 46.78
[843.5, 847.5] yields 42.51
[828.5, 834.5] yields 33.78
